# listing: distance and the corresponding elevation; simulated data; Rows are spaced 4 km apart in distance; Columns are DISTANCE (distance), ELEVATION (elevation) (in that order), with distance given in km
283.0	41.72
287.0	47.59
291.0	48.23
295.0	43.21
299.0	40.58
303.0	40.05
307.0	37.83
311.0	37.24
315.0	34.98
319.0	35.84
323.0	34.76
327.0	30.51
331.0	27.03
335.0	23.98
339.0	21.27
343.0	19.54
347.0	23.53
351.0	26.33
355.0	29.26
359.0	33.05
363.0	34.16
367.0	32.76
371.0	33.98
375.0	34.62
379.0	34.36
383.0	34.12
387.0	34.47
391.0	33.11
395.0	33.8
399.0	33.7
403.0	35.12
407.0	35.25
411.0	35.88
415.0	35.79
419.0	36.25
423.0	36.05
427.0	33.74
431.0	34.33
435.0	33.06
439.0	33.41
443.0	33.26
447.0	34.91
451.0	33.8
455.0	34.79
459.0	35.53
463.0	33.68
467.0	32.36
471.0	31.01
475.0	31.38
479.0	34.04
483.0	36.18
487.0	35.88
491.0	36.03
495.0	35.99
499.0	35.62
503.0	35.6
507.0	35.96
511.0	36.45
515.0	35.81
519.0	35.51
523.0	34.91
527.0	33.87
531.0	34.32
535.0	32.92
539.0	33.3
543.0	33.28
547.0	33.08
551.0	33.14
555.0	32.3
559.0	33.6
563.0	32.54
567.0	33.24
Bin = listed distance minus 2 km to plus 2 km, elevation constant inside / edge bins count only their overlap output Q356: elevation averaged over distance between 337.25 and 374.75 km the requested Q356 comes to 28.6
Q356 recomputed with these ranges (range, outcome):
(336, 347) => 21.3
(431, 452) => 33.7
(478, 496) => 35.7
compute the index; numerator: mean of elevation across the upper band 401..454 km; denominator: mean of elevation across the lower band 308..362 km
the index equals 1.18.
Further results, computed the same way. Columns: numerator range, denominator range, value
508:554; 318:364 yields 1.22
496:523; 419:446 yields 1.05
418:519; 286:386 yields 1.04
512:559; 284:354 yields 1.01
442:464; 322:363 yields 1.27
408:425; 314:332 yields 1.10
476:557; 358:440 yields 1.01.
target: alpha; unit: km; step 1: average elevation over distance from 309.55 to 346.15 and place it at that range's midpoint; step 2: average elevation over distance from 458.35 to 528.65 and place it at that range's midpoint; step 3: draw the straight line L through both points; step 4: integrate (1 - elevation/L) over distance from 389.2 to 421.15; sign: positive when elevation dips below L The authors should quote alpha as -3.1 km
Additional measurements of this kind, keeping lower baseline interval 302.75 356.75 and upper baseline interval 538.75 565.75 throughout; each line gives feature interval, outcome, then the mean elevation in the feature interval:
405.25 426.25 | -3.1 km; 35.7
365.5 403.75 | -4.2 km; 34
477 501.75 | -2.7 km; 35.6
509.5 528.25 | -1.6 km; 35.3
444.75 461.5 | -1.6 km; 34.7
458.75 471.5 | -0.5 km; 33.1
